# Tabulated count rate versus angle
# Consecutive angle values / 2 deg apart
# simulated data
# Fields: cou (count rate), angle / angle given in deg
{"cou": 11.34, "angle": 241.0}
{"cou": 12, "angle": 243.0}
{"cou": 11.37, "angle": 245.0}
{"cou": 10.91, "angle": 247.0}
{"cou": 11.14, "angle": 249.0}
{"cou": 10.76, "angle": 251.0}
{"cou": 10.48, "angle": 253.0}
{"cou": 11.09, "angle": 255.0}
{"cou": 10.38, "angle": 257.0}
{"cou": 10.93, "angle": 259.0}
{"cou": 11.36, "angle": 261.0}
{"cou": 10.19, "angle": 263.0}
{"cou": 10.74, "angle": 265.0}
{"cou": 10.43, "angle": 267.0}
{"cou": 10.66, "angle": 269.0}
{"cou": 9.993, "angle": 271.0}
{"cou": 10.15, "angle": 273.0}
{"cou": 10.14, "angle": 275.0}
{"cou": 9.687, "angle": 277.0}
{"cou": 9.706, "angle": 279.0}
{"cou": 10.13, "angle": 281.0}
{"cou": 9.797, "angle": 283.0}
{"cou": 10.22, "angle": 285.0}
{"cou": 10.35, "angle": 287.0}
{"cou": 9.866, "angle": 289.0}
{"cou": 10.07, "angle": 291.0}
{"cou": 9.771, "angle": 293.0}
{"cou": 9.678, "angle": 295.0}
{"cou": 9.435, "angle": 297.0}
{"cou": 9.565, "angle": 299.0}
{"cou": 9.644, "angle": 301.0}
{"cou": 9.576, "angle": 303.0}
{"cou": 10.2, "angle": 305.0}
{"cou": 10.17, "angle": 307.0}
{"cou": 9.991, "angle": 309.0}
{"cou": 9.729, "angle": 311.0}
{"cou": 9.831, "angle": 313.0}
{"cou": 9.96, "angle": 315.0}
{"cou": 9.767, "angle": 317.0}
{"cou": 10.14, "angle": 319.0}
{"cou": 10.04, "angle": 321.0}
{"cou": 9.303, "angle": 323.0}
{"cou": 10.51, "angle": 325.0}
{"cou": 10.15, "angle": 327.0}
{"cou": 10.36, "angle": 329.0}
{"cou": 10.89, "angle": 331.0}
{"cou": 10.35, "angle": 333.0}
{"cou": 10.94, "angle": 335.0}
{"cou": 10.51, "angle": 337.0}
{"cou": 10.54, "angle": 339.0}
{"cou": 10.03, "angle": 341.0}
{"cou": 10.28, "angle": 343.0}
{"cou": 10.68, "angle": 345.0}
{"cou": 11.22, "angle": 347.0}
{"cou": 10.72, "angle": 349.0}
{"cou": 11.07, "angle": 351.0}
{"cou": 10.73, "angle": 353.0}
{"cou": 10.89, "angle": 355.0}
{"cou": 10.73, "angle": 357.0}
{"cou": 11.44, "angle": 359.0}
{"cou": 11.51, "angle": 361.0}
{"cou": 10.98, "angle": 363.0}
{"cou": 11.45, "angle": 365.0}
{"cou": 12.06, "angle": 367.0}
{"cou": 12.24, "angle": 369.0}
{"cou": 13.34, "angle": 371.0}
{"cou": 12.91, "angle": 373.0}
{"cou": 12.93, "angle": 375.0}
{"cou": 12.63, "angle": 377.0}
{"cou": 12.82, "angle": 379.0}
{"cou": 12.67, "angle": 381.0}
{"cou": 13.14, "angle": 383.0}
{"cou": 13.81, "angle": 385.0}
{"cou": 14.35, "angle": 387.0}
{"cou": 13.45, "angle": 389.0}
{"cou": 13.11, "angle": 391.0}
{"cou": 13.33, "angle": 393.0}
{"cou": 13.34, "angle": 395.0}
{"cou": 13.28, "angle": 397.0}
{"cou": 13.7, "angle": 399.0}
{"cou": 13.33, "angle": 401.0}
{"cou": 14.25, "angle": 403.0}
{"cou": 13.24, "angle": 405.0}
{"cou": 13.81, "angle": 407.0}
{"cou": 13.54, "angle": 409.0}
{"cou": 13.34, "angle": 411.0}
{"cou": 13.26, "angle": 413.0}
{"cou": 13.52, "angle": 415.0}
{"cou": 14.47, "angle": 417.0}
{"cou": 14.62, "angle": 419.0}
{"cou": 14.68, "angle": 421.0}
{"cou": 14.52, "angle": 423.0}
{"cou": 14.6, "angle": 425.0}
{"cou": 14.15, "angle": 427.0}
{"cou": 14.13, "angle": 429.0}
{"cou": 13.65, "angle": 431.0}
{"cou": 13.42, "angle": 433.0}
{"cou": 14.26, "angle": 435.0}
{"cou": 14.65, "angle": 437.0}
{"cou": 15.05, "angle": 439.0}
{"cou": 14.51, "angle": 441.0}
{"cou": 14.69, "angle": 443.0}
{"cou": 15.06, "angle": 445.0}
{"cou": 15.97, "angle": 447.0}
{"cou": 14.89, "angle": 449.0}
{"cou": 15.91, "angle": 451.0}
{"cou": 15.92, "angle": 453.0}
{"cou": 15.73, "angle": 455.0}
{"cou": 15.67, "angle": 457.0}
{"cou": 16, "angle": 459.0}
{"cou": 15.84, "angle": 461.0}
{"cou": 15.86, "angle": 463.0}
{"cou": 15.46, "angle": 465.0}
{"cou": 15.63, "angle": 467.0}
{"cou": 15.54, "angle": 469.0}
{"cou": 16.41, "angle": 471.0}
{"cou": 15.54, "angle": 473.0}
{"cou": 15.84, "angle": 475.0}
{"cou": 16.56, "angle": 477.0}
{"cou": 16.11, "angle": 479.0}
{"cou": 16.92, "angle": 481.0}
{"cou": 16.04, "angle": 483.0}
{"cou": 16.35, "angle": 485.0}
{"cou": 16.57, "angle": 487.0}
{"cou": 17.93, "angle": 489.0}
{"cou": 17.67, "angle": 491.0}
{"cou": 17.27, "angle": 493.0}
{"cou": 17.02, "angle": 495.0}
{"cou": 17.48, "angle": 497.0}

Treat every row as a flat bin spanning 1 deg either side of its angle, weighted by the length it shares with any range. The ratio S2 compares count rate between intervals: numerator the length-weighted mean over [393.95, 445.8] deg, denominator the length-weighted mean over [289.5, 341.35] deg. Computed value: 1.40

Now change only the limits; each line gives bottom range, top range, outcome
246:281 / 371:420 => 1.28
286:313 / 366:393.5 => 1.33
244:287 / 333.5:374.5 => 1.07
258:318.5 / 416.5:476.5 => 1.50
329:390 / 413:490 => 1.31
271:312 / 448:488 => 1.61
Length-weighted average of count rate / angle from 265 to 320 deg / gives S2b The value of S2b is 9.96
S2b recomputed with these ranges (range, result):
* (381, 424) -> 13.7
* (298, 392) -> 11.1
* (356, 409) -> 12.9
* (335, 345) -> 10.4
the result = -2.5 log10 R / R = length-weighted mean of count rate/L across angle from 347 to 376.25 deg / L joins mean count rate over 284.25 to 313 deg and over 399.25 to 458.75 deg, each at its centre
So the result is 0.042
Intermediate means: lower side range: 9.87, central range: 11.6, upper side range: 14.5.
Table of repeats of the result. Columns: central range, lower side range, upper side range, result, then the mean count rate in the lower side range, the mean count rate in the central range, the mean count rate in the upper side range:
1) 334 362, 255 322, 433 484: 0.114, 10.1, 10.8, 15.6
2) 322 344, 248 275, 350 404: 0.145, 10.6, 10.4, 12.6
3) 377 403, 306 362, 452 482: -0.051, 10.4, 13.4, 15.9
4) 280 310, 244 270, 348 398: 0.145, 10.8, 9.9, 12.4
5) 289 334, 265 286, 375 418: 0.118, 10.1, 9.96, 13.4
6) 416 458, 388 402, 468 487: 0.000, 13.4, 14.8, 16.2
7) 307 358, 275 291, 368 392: 0.120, 9.98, 10.4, 13.1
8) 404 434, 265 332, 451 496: 0.029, 10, 13.9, 16.3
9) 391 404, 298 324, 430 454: -0.030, 9.84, 13.5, 14.8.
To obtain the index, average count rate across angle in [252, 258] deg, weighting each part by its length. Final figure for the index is 10.7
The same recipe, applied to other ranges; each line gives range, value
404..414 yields 13.4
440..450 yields 15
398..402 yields 13.5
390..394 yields 13.2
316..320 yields 9.95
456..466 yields 15.8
